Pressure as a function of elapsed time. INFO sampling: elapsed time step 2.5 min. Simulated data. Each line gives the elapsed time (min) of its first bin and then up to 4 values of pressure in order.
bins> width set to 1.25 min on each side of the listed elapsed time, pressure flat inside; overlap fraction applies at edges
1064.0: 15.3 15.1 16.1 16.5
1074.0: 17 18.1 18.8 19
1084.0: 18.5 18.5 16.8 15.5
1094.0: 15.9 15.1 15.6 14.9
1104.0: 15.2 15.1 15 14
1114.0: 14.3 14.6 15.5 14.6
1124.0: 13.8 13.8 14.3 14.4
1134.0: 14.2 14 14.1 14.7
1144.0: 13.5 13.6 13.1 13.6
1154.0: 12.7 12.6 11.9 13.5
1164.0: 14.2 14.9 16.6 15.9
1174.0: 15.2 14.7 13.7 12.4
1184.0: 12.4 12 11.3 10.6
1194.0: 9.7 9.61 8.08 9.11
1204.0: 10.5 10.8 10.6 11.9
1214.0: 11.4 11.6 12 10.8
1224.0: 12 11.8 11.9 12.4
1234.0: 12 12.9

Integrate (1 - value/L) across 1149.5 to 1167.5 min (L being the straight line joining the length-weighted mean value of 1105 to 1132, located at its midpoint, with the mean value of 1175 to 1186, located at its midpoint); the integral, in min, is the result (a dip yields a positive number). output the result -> 0.50 min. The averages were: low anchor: 14.5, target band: 13.3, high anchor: 13.3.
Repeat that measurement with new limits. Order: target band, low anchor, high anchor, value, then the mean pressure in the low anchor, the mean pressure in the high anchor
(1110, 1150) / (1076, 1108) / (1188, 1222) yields 1.1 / 16.6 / 10.6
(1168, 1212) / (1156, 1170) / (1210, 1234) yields 3.7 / 14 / 11.8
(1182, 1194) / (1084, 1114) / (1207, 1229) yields 1.1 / 15.7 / 11.5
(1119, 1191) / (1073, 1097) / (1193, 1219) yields -2.6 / 17.4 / 10.4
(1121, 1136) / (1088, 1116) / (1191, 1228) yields -0.1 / 15.2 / 10.7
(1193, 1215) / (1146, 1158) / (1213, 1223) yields 3.0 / 13.1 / 11.5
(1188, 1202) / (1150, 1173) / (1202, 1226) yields 2.9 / 14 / 11.2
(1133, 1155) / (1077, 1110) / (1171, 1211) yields 0.4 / 16.5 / 11.6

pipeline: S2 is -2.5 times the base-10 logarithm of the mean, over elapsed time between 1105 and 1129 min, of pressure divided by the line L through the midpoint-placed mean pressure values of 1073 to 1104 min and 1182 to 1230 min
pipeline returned 0.07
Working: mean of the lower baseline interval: 16.9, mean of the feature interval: 14.5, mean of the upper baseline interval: 11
